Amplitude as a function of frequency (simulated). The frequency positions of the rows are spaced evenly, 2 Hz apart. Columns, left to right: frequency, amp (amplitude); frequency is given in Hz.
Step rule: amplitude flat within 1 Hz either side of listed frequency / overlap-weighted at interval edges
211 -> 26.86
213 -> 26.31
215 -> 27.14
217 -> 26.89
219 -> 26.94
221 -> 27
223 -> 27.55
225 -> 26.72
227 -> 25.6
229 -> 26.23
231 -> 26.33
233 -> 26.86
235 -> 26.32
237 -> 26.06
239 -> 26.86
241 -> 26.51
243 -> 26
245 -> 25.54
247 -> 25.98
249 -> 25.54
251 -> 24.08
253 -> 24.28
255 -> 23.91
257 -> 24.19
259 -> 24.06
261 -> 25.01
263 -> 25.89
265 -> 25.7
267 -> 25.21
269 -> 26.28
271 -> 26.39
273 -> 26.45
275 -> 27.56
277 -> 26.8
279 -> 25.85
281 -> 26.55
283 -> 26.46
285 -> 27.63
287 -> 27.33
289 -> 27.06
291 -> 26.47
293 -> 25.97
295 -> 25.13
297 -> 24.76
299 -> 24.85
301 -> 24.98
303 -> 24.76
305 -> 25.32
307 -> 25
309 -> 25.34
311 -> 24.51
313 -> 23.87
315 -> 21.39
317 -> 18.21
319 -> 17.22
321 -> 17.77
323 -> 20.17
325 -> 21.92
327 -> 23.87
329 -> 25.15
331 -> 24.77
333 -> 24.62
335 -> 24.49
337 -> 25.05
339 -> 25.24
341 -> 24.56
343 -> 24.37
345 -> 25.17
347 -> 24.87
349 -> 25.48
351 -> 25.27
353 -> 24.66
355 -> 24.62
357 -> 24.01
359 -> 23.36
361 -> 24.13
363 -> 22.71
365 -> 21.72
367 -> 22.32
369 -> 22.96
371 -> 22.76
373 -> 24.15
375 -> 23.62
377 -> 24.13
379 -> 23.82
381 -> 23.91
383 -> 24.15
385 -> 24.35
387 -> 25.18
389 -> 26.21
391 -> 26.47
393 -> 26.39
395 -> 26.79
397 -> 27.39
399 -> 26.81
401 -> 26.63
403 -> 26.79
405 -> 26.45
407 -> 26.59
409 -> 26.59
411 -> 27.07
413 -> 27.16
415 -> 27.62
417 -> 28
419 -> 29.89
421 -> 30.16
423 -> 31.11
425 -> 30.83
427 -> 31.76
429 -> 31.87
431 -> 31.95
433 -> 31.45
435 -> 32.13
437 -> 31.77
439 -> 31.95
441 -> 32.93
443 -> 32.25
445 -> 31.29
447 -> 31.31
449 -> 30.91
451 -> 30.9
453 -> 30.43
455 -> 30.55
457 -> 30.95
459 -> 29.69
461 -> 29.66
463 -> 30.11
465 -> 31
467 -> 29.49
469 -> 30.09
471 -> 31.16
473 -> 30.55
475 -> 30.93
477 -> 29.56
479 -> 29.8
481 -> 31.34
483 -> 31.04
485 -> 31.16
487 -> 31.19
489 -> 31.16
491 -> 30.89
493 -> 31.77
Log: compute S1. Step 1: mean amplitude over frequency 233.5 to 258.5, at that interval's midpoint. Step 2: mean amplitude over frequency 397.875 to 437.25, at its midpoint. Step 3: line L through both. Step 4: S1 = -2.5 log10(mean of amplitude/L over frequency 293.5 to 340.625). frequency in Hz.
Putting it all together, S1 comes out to 0.15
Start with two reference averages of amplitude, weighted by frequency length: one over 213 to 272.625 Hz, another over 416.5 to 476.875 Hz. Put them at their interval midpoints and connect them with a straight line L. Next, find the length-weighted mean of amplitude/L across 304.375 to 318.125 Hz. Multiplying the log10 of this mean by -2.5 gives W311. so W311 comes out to 0.185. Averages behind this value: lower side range 25.9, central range 23.3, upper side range 30.9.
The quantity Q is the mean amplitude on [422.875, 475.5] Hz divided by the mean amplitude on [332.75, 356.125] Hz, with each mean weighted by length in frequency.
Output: 1.25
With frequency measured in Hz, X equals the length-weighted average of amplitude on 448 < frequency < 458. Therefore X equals 30.7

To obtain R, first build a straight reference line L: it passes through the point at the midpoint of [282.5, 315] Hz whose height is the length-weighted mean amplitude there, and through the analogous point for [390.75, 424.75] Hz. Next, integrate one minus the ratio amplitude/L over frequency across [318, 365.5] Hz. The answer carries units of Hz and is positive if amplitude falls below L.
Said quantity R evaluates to 5.0 Hz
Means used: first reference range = 25.4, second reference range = 27.6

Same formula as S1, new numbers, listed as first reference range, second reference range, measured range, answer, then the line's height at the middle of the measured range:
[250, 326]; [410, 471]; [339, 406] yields 0.13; 27.9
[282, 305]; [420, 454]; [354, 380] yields 0.22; 28.8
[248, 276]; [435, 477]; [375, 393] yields 0.16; 28.8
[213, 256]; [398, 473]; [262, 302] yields 0.03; 27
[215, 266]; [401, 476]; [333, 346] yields 0.13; 28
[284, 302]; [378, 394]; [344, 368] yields 0.06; 25.4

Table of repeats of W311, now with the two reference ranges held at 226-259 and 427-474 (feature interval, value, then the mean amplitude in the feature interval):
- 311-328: 0.309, 20.8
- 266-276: -0.001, 26.4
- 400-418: 0.114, 27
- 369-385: 0.221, 23.8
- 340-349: 0.142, 24.8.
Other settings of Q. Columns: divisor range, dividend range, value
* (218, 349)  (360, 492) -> 1.14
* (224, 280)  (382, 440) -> 1.10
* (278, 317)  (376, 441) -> 1.11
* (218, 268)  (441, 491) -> 1.19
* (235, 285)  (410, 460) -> 1.19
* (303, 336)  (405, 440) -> 1.31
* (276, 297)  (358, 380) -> 0.88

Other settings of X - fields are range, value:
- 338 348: 24.8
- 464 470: 30.2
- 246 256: 24.8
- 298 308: 25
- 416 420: 28.9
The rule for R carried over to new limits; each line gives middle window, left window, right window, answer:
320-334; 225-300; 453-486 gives 2.41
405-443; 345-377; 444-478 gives -2.63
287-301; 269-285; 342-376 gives 0.16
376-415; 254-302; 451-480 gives 3.63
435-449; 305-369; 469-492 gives -1.49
